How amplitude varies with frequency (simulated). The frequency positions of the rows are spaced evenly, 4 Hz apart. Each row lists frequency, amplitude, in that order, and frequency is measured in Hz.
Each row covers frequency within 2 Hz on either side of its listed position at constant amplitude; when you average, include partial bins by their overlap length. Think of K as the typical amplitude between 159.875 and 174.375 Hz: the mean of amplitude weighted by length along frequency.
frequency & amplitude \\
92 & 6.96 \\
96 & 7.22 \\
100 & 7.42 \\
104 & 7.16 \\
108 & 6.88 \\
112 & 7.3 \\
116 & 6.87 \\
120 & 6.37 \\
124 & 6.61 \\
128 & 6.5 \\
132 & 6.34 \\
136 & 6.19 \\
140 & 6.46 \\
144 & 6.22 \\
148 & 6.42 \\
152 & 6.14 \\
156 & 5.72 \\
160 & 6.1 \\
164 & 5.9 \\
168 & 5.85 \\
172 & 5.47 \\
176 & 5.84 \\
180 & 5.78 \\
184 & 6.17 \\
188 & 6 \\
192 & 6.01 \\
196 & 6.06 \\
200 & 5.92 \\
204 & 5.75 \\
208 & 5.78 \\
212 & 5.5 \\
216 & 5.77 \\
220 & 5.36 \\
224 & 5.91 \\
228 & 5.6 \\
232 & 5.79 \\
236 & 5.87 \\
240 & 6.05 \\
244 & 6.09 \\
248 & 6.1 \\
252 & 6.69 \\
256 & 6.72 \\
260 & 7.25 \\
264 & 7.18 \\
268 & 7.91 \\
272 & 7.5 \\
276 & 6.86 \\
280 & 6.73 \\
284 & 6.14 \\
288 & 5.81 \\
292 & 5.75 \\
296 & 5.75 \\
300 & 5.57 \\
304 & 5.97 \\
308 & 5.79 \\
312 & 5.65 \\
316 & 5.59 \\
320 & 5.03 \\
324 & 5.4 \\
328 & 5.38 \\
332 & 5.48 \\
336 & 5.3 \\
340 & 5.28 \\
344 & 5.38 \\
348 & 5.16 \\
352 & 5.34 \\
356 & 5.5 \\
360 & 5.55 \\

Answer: 5.8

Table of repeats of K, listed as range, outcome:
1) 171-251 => 5.86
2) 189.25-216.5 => 5.84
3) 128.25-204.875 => 6.03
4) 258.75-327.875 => 6.19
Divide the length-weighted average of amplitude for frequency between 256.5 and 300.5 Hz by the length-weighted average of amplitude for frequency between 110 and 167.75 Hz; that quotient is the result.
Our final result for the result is 1.0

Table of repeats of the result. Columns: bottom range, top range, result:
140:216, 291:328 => 0.94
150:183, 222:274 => 1.11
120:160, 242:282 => 1.10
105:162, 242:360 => 0.93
